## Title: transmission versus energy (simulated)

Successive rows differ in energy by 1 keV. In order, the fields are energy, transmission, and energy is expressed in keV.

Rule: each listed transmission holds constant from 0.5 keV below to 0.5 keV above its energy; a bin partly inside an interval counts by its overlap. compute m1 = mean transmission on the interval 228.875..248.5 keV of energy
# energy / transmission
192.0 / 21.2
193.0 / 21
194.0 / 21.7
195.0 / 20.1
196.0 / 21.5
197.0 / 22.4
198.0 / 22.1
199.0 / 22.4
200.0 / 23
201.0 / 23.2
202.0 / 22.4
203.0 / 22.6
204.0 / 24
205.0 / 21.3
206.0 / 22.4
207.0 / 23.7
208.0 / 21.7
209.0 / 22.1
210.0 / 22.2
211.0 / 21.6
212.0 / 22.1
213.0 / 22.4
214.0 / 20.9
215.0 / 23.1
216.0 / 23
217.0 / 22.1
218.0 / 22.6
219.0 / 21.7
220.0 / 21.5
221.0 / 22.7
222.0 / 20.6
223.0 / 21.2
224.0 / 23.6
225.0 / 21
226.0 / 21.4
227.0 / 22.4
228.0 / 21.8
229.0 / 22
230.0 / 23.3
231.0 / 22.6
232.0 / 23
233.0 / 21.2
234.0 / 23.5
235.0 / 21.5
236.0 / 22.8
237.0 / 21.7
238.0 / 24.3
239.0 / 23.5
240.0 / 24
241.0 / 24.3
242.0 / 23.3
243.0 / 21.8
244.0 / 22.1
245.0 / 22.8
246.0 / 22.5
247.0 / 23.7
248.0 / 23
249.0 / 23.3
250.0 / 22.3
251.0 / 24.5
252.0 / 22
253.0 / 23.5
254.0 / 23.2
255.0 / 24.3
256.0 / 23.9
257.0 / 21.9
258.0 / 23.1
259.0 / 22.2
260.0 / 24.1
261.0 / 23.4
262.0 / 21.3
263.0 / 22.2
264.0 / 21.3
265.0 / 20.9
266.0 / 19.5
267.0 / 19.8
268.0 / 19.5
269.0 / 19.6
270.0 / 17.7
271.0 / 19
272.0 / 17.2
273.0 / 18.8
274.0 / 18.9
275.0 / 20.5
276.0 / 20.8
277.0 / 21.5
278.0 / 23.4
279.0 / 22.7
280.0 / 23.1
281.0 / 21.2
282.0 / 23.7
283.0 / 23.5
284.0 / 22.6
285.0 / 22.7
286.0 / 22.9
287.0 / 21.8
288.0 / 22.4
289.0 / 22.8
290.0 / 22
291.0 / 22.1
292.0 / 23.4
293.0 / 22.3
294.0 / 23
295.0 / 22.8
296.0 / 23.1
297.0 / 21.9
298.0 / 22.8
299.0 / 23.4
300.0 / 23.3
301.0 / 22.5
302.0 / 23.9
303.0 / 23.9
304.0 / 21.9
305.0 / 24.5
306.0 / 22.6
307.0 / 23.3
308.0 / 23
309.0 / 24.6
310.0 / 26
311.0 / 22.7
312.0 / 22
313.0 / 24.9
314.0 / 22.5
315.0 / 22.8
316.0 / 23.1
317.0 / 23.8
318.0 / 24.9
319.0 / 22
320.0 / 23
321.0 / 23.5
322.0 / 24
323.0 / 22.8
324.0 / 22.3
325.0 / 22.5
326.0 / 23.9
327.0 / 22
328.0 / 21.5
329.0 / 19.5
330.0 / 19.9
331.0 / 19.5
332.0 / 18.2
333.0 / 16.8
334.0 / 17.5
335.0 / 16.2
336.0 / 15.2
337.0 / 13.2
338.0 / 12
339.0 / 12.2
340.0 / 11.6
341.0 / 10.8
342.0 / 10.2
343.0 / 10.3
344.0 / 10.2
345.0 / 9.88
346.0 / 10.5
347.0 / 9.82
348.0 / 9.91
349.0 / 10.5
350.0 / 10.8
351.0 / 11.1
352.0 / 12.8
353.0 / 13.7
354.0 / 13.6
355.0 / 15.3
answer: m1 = 22.9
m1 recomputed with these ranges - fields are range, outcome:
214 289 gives 22.1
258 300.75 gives 21.7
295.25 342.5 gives 20.8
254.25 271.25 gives 21.5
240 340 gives 21.8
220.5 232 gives 22.1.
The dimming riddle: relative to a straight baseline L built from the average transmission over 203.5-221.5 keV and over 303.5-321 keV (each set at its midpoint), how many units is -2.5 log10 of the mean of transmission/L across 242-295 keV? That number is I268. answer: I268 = 0.04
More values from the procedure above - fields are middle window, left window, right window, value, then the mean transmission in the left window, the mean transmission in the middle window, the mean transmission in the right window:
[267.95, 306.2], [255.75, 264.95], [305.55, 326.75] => 0.05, 22.5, 22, 23.3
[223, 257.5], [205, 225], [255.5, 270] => -0.05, 22.1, 22.8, 21.5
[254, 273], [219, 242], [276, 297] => 0.07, 22.5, 21.2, 22.6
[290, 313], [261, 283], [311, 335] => -0.09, 20.7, 23.2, 21.8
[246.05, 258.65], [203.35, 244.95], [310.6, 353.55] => -0.10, 22.4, 23.2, 17.3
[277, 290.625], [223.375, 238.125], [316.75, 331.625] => -0.02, 22.3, 22.6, 22.3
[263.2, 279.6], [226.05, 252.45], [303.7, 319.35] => 0.15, 22.8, 20.1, 23.4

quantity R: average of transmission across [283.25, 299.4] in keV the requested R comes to 22.6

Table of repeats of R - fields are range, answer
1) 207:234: 22.1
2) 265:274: 19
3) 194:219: 22.3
